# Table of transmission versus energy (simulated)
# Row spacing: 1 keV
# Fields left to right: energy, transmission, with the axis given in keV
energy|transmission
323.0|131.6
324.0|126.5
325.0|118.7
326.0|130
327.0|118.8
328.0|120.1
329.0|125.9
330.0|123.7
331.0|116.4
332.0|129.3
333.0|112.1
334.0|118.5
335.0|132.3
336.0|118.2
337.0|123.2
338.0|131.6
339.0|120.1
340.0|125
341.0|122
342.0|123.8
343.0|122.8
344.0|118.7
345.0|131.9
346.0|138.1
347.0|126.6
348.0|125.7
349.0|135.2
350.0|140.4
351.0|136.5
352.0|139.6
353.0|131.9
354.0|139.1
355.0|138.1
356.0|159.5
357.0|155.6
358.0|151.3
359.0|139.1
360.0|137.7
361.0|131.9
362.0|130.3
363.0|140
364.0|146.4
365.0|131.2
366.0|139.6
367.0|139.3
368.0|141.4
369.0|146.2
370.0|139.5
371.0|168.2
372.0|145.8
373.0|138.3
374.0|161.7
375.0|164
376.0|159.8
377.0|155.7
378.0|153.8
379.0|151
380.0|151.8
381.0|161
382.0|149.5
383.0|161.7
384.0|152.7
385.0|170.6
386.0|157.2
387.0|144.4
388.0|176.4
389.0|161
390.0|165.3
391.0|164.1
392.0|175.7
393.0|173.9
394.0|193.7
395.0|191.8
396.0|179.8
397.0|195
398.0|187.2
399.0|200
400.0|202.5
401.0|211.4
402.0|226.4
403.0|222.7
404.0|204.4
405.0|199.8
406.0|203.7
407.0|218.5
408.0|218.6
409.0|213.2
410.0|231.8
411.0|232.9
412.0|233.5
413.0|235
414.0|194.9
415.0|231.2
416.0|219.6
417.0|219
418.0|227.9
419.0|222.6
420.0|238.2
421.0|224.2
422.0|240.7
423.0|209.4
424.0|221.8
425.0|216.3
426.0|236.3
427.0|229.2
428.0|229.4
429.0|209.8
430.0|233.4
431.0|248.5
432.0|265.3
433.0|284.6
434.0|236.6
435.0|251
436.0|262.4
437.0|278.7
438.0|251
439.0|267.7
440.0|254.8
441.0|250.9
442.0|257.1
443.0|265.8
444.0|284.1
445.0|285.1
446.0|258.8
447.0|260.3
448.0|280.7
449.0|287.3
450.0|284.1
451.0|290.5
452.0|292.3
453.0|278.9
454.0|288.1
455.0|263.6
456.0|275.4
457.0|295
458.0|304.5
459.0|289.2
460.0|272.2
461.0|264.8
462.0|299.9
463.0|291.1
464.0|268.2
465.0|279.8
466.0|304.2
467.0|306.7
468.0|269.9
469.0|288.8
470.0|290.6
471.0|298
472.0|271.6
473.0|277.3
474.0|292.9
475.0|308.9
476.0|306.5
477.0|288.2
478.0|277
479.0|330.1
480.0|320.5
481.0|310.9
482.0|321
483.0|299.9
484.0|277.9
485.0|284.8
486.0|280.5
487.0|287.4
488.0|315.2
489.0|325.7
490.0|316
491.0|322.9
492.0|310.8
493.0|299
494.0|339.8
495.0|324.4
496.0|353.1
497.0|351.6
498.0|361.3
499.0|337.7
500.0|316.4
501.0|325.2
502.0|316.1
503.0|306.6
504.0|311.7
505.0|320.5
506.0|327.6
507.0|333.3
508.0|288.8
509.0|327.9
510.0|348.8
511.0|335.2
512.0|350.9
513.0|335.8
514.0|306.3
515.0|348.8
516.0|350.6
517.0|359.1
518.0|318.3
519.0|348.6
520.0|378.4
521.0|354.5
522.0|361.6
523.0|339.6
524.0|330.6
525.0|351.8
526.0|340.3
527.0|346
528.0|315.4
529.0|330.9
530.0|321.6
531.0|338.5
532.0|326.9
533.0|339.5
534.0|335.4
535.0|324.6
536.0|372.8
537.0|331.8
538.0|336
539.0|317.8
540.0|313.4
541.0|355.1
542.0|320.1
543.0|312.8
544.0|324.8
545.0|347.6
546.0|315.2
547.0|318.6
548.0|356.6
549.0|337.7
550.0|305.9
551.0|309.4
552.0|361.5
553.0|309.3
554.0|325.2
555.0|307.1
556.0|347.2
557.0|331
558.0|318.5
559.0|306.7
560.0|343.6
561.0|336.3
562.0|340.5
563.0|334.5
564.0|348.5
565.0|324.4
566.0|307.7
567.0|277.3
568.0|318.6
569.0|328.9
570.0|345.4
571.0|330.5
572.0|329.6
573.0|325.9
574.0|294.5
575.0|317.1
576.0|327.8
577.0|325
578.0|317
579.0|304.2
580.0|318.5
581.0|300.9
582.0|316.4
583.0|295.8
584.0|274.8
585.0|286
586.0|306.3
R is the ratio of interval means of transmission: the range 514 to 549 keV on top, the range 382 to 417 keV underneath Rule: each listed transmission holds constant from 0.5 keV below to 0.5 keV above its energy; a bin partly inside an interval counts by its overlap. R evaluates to 1.73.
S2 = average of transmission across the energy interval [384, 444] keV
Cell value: 218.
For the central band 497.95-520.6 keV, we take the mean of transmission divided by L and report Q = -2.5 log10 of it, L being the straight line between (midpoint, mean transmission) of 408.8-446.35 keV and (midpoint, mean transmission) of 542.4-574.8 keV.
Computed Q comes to -0.13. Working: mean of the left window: 241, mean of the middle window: 332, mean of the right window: 326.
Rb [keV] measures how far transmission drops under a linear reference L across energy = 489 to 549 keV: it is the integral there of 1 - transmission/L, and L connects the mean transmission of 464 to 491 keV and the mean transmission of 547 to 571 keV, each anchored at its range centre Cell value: -3.99 keV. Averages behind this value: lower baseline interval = 297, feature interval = 333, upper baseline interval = 327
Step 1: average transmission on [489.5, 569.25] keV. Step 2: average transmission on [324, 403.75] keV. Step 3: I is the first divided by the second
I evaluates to 2.2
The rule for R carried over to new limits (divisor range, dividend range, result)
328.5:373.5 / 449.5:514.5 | 2.28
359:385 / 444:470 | 1.91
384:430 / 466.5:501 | 1.50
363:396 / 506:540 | 2.14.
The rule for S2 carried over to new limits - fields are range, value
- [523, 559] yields 331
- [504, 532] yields 337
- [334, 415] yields 162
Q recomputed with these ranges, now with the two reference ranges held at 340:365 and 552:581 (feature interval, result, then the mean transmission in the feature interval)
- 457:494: -0.21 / 296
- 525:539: -0.15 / 335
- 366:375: 0.02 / 148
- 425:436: -0.19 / 242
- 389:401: -0.07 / 185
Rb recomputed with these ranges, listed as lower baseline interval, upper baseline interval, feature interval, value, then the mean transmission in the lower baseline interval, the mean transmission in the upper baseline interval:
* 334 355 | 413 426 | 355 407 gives 3.0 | 129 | 223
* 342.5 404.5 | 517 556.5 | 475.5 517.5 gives -4.3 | 157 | 334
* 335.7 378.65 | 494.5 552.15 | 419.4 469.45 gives -4.8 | 139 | 334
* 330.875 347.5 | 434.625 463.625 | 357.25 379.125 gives 2.4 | 124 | 275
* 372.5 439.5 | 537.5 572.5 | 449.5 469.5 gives -3.0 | 204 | 327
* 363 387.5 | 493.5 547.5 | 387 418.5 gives -2.8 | 151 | 334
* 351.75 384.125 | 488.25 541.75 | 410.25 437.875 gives -2.1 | 147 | 333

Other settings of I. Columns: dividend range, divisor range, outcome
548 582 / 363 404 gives 1.94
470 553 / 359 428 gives 1.76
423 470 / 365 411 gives 1.53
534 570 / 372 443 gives 1.59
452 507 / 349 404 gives 1.89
